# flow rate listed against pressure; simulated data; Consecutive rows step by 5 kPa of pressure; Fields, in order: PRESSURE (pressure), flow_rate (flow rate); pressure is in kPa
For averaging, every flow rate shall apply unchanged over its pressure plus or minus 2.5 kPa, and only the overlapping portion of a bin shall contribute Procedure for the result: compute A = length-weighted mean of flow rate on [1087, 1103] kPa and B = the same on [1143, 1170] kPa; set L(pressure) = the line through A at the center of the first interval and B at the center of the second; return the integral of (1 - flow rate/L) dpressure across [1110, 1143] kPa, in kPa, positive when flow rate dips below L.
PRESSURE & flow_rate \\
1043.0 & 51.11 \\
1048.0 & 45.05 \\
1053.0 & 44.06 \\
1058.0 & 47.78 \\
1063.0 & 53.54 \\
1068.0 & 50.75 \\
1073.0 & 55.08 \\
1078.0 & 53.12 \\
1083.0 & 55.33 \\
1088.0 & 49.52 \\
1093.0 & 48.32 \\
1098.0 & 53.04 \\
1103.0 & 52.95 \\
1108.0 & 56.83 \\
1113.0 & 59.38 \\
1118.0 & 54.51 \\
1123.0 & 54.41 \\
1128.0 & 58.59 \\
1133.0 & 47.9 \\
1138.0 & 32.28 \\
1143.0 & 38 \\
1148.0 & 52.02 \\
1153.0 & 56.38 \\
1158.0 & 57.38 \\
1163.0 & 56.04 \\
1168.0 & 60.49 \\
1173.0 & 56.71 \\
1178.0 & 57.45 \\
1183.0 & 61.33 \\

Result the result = 1.51 kPa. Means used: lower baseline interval 50.8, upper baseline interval 54.7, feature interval 50.3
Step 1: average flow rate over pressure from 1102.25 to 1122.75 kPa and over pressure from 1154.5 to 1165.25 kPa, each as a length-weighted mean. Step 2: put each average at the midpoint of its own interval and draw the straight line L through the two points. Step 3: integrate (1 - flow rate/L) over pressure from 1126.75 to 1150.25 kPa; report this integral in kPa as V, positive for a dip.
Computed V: 4.74 kPa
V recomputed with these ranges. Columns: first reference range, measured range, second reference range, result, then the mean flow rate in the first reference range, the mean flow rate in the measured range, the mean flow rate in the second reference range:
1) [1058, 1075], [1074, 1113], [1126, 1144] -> -3.32 kPa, 52.3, 53.2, 44.3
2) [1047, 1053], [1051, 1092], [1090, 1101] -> -3.11 kPa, 44.6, 51.1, 50.7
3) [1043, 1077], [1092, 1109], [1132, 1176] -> -0.88 kPa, 49.7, 52.8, 51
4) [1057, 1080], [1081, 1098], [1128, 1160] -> -0.03 kPa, 52.3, 51.2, 48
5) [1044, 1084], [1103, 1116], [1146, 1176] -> -0.89 kPa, 50.4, 57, 56.6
